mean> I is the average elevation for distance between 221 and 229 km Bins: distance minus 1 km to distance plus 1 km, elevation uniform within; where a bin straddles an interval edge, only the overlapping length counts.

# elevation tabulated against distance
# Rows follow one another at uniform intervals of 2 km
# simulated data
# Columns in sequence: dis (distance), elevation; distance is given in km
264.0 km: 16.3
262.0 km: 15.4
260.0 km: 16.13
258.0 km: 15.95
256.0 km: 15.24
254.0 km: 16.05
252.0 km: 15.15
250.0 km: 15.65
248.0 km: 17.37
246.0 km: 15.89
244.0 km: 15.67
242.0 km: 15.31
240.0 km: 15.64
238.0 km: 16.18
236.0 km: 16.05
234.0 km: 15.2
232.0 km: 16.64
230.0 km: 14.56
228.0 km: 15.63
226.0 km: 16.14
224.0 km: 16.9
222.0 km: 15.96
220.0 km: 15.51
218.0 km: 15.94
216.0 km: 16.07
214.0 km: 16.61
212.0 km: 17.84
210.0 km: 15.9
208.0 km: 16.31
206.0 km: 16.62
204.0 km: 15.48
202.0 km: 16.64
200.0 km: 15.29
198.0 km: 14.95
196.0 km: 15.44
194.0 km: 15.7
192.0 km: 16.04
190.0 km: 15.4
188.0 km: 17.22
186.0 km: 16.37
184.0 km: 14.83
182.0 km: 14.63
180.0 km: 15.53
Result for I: 16.2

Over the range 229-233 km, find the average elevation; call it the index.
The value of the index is 15.6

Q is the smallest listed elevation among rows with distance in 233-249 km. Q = 15.2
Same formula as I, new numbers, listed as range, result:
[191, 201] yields 15.5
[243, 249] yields 16.3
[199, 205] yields 15.8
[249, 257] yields 15.5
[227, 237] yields 15.6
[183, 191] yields 16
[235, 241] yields 16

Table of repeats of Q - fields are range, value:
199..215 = 15.29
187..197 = 15.4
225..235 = 14.56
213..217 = 16.07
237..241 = 15.64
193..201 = 14.95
